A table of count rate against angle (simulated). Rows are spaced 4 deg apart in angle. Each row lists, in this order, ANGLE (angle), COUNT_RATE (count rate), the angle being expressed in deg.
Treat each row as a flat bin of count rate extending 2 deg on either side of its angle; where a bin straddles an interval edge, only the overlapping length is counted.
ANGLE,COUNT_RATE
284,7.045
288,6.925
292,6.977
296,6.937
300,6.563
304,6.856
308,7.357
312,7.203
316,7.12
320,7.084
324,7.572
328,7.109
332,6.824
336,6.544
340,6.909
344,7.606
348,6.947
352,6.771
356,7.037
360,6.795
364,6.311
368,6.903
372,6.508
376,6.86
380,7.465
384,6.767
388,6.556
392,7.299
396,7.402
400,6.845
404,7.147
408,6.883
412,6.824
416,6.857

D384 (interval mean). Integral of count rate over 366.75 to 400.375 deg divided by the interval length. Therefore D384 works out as 6.96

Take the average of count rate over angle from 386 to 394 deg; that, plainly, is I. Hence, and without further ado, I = 6.93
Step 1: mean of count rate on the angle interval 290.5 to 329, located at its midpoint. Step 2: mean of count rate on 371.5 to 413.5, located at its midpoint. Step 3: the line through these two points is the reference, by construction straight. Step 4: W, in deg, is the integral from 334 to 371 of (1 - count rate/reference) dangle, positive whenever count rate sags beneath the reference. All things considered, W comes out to 0.9 deg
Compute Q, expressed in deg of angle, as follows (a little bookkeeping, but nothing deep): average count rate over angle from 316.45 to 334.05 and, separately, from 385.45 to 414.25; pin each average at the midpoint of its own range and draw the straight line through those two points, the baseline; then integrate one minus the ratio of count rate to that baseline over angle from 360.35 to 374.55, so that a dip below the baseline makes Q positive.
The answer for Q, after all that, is 0.9 deg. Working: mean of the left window 7.14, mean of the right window 6.99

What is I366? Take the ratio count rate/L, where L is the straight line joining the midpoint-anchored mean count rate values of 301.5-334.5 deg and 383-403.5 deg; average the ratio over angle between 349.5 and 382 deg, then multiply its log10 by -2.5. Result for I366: 0.03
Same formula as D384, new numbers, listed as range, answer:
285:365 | 6.98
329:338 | 6.73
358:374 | 6.63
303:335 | 7.13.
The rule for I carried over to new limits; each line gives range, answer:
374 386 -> 7.03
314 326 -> 7.26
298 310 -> 6.93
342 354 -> 7.11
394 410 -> 7.07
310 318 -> 7.16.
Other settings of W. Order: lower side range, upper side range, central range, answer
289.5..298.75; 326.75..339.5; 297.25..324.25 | -0.8 deg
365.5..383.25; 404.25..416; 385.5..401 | -0.3 deg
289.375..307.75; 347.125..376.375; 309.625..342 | -1.0 deg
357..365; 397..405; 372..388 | -0.2 deg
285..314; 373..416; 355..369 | 0.5 deg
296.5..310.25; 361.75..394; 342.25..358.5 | -0.5 deg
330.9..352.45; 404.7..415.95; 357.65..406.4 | 0.1 deg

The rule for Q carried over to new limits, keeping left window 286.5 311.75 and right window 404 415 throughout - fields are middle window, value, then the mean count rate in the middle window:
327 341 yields 0.2 deg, 6.82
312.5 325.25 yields -0.5 deg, 7.23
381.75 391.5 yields 0.2 deg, 6.78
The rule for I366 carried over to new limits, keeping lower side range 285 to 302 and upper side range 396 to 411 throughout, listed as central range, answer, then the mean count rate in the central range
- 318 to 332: -0.04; 7.19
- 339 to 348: -0.05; 7.23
